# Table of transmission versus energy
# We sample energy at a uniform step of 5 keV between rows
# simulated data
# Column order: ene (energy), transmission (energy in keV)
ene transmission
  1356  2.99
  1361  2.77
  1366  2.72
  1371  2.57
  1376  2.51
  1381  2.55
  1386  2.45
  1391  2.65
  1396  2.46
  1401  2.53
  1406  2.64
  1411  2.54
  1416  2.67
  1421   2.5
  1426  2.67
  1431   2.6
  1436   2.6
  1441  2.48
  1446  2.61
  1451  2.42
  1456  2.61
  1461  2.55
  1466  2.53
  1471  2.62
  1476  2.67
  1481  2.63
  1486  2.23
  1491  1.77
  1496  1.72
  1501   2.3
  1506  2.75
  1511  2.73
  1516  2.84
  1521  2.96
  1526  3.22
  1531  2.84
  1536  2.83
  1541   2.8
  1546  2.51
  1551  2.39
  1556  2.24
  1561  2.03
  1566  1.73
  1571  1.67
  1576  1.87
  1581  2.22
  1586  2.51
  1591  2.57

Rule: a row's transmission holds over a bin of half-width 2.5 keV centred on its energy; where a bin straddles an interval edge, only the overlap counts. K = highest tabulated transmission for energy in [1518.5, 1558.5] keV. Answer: 3.22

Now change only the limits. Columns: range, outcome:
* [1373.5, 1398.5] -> 2.65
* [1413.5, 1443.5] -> 2.67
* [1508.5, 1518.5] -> 2.84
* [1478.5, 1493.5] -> 2.63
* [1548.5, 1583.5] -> 2.39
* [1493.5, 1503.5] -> 2.3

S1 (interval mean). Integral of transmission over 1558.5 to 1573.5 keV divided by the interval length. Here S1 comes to 1.81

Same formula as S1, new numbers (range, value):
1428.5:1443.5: 2.56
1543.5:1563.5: 2.29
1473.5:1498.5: 2.2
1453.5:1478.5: 2.6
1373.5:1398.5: 2.52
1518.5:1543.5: 2.93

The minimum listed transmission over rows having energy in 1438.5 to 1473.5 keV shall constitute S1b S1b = 2.42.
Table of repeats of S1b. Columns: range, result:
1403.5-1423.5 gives 2.5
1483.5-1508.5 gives 1.72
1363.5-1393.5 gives 2.45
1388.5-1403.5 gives 2.46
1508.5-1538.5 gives 2.73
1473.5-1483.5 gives 2.63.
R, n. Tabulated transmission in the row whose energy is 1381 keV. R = 2.55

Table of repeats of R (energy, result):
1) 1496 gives 1.72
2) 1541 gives 2.8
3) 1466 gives 2.53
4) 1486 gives 2.23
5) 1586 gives 2.51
